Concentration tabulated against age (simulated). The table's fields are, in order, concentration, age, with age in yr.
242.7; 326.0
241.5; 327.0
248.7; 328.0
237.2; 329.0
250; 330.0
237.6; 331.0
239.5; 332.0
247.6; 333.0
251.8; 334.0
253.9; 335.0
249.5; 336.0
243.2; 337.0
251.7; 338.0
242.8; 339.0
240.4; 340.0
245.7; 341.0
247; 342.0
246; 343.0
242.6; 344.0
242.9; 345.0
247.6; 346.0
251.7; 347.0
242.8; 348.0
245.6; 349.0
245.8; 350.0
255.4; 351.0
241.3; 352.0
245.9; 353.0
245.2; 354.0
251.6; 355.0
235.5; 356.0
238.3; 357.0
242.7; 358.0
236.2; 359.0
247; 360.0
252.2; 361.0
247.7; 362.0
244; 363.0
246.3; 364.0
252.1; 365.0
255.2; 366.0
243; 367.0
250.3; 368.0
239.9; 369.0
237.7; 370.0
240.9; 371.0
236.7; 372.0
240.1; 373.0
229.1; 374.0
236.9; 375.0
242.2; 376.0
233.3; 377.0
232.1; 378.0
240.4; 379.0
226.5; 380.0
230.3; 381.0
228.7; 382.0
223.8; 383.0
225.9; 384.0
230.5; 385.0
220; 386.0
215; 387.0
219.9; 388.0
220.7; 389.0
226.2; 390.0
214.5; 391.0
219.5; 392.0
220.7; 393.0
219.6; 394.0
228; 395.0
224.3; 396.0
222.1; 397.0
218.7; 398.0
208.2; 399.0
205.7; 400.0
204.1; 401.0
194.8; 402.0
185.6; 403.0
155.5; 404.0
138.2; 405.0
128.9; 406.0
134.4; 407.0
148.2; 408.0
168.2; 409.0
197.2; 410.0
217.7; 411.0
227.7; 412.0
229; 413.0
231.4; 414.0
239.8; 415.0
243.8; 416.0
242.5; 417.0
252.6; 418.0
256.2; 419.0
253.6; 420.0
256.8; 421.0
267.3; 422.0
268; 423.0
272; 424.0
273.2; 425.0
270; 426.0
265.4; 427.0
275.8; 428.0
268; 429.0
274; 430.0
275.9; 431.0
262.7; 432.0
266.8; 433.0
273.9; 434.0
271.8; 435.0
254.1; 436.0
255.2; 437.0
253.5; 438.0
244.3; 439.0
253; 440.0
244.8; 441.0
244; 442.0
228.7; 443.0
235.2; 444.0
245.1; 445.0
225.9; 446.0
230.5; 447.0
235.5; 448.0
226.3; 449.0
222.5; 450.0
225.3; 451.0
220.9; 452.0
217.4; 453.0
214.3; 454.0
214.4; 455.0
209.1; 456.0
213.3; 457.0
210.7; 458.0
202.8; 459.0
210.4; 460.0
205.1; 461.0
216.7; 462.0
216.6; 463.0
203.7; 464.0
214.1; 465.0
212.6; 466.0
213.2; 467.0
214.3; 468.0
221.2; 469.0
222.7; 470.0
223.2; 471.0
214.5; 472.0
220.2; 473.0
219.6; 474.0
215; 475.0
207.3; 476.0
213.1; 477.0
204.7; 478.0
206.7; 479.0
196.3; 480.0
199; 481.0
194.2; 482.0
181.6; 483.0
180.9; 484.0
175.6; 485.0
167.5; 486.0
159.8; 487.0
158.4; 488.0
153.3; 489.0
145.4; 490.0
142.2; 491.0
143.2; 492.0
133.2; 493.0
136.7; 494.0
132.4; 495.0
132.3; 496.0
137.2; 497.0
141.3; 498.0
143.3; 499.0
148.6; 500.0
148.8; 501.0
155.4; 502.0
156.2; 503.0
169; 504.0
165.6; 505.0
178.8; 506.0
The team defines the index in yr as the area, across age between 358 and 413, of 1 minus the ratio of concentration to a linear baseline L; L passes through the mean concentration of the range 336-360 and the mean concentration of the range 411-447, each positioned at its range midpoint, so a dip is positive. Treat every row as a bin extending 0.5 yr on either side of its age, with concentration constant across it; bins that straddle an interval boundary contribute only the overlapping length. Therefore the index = 6.5 yr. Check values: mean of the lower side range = 245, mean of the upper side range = 254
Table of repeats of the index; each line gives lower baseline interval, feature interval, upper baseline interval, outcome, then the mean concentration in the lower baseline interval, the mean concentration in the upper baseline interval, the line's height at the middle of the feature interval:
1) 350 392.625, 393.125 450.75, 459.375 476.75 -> -1.79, 237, 215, 225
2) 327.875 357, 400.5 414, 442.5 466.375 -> 2.88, 246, 219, 230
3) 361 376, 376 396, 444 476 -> 1.08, 243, 218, 238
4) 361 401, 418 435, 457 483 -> -3.61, 231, 211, 220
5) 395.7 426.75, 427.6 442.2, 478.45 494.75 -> -4.32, 218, 167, 202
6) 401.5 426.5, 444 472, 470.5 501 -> -4.02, 218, 174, 191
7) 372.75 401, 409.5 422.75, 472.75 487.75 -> -1.54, 225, 195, 215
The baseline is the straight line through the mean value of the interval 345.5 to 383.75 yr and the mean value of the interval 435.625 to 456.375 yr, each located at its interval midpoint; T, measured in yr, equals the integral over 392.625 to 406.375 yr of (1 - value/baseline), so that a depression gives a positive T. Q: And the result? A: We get 2.36 yr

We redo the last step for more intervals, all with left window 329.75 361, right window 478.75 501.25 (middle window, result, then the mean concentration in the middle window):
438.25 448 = -2.7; 239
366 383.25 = -0.7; 237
